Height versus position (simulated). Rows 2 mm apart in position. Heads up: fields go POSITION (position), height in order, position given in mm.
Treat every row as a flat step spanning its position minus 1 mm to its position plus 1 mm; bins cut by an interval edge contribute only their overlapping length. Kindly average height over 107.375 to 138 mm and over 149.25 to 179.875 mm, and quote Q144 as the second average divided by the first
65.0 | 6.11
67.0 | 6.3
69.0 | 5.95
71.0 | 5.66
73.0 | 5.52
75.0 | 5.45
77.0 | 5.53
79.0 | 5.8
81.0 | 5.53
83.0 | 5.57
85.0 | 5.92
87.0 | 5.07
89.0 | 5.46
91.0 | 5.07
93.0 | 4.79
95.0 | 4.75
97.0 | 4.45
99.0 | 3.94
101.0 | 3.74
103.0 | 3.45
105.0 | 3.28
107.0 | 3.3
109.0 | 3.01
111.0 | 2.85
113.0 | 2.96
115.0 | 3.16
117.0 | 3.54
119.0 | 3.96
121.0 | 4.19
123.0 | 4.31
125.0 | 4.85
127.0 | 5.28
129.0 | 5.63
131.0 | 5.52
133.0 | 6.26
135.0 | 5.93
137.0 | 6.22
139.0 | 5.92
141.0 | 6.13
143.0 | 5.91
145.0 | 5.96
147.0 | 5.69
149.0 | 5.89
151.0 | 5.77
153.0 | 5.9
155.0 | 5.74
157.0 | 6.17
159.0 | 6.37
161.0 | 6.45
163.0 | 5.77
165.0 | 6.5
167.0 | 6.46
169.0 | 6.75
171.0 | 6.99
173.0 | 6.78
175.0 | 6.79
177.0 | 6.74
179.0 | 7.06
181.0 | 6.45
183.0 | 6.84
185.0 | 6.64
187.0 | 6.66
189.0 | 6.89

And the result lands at 1.43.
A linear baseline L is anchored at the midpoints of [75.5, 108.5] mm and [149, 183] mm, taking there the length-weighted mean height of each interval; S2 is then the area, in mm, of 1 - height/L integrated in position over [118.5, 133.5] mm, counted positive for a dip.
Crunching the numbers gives 1.4 mm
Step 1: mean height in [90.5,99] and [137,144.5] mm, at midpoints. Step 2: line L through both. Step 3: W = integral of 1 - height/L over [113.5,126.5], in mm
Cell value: 3.4 mm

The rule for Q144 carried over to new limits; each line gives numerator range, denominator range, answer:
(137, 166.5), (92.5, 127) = 1.58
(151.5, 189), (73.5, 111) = 1.40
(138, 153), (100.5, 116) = 1.84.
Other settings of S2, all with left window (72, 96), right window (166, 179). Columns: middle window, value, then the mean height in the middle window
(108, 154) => 8.7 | 4.99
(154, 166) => 0.8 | 6.17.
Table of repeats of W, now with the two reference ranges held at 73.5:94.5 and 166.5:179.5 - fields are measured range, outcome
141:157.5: 1.4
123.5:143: 1.5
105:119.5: 6.5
